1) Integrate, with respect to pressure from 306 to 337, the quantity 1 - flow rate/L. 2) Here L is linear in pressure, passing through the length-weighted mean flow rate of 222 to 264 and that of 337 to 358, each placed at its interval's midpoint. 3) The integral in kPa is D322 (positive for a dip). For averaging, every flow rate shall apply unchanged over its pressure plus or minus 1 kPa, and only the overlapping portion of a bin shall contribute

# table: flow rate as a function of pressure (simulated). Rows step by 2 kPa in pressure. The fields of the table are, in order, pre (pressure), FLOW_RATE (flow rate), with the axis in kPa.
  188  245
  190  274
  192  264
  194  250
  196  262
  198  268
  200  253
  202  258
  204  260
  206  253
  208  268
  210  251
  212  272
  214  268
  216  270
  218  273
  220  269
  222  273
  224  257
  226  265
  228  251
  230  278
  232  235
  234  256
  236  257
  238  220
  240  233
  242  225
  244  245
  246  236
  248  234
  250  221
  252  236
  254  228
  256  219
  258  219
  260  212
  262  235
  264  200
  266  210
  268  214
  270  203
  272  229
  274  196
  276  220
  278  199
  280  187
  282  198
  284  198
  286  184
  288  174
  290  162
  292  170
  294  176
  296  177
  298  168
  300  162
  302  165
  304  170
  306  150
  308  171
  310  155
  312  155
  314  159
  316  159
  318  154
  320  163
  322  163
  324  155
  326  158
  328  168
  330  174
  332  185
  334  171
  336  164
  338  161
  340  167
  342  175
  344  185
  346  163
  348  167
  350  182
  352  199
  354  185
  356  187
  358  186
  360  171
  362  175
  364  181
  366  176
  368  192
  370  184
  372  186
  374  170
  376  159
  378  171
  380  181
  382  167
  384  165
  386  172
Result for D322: 4.7 kPa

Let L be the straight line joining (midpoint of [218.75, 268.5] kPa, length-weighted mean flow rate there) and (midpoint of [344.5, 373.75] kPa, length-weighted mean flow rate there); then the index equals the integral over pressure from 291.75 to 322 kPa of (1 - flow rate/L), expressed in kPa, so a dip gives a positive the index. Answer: 6.3 kPa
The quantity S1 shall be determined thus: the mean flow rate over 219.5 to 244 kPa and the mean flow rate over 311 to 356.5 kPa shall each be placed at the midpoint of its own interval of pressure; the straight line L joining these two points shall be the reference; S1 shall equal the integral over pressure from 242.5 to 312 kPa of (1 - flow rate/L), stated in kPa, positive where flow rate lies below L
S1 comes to 5.8 kPa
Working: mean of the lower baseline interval 251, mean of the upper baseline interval 169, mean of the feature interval 197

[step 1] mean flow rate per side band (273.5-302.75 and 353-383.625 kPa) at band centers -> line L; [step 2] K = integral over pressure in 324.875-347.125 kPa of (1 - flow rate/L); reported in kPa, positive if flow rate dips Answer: 1.2 kPa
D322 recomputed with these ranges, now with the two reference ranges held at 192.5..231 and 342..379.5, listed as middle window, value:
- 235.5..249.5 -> 0.6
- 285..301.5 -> 3.5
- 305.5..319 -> 3.2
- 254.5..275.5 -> 1.7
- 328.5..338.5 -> 1.2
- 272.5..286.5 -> 1.6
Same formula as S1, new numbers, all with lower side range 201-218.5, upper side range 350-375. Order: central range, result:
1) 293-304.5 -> 2.5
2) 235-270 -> 2.2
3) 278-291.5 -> 2.4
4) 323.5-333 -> 1.5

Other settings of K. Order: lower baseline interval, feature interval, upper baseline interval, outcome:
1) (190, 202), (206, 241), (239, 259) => -1.99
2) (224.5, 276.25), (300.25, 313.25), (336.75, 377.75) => 2.66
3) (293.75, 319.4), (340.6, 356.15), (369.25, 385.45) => -1.02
